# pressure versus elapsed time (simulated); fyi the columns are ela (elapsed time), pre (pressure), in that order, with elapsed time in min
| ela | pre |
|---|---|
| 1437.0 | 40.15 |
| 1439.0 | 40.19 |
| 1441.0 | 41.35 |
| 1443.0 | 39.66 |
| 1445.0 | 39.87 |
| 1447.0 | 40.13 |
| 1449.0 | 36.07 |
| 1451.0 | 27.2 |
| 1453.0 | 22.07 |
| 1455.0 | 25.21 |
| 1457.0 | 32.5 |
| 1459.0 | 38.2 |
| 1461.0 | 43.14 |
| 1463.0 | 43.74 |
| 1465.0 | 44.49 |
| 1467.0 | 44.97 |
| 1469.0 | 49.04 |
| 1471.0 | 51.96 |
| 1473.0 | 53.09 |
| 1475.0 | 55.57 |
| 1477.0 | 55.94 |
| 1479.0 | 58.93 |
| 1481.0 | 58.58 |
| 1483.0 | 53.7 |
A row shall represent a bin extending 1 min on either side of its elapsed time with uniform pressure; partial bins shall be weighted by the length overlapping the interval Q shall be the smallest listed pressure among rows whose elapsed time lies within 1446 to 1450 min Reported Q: 36.07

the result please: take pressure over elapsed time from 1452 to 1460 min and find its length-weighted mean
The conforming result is 29.5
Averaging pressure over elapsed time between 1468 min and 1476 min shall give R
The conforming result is 52.4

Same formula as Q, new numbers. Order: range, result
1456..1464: 32.5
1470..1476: 51.96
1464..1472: 44.49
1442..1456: 22.07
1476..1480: 55.94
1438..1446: 39.66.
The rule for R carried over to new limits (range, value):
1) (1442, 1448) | 39.9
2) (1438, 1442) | 40.8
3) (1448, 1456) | 27.6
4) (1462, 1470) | 45.6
